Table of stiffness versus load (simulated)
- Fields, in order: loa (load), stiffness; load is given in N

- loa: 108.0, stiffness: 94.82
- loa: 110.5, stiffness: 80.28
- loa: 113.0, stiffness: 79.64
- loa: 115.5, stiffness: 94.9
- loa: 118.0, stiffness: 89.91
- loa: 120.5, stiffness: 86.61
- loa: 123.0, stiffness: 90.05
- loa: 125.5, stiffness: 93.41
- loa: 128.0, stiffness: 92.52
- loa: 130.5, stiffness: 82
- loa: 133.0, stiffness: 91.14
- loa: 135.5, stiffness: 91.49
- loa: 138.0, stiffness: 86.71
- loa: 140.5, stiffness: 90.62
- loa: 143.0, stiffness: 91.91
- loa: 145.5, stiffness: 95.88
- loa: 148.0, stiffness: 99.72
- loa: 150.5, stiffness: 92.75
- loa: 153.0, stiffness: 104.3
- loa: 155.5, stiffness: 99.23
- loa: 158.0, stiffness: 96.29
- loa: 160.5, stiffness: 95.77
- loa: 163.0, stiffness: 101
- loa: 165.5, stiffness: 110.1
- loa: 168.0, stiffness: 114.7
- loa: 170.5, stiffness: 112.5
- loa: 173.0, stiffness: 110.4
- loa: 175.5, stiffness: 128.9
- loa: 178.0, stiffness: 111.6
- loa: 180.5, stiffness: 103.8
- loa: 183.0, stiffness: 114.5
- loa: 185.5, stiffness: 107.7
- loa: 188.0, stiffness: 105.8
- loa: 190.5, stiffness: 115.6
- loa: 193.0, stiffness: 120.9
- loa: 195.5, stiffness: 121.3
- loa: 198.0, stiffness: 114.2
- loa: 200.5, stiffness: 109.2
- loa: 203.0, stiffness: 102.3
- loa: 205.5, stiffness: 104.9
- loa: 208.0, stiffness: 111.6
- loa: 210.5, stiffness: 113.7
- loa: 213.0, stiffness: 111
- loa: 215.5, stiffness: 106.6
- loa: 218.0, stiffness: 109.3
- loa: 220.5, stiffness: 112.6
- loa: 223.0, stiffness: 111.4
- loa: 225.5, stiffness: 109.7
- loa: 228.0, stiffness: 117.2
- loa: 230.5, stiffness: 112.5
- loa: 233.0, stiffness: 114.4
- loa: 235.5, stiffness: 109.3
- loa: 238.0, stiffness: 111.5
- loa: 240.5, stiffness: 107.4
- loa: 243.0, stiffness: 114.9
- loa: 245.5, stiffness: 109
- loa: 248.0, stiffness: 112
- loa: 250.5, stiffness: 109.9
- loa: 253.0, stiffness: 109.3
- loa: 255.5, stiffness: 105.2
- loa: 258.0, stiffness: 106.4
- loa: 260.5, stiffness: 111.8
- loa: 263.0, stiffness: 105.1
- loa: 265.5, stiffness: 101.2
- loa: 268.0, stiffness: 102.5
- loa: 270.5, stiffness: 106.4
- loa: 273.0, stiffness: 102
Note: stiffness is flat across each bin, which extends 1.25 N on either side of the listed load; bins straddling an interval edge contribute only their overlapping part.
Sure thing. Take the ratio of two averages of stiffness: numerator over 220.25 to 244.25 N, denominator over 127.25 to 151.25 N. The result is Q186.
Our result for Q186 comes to 1.23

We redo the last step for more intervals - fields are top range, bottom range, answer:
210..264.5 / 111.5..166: 1.18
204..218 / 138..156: 1.14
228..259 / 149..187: 1.03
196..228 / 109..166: 1.19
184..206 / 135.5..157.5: 1.17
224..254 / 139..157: 1.16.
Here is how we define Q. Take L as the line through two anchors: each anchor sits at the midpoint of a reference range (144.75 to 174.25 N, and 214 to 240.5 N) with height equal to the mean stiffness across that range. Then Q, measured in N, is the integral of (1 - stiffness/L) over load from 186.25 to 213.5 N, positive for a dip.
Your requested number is -1.0 N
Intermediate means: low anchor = 103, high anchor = 111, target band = 112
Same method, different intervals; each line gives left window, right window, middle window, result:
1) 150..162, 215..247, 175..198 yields -2.34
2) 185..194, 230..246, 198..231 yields 0.51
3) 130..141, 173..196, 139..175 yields -0.60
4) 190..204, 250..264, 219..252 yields -0.46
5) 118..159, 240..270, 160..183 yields -3.22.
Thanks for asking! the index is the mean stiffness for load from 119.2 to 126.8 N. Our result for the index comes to 90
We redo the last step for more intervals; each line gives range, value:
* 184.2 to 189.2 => 107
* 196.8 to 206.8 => 108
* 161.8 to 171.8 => 110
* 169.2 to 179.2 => 116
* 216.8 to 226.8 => 111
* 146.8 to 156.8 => 99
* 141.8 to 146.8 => 94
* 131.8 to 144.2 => 90.4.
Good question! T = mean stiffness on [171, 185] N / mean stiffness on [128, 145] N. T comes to 1.27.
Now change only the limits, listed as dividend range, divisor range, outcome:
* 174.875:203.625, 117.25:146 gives 1.25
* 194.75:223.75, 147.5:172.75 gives 1.07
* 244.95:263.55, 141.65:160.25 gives 1.12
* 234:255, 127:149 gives 1.21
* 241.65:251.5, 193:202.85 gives 0.98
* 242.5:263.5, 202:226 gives 1.00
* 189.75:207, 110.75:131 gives 1.27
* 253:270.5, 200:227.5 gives 0.97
